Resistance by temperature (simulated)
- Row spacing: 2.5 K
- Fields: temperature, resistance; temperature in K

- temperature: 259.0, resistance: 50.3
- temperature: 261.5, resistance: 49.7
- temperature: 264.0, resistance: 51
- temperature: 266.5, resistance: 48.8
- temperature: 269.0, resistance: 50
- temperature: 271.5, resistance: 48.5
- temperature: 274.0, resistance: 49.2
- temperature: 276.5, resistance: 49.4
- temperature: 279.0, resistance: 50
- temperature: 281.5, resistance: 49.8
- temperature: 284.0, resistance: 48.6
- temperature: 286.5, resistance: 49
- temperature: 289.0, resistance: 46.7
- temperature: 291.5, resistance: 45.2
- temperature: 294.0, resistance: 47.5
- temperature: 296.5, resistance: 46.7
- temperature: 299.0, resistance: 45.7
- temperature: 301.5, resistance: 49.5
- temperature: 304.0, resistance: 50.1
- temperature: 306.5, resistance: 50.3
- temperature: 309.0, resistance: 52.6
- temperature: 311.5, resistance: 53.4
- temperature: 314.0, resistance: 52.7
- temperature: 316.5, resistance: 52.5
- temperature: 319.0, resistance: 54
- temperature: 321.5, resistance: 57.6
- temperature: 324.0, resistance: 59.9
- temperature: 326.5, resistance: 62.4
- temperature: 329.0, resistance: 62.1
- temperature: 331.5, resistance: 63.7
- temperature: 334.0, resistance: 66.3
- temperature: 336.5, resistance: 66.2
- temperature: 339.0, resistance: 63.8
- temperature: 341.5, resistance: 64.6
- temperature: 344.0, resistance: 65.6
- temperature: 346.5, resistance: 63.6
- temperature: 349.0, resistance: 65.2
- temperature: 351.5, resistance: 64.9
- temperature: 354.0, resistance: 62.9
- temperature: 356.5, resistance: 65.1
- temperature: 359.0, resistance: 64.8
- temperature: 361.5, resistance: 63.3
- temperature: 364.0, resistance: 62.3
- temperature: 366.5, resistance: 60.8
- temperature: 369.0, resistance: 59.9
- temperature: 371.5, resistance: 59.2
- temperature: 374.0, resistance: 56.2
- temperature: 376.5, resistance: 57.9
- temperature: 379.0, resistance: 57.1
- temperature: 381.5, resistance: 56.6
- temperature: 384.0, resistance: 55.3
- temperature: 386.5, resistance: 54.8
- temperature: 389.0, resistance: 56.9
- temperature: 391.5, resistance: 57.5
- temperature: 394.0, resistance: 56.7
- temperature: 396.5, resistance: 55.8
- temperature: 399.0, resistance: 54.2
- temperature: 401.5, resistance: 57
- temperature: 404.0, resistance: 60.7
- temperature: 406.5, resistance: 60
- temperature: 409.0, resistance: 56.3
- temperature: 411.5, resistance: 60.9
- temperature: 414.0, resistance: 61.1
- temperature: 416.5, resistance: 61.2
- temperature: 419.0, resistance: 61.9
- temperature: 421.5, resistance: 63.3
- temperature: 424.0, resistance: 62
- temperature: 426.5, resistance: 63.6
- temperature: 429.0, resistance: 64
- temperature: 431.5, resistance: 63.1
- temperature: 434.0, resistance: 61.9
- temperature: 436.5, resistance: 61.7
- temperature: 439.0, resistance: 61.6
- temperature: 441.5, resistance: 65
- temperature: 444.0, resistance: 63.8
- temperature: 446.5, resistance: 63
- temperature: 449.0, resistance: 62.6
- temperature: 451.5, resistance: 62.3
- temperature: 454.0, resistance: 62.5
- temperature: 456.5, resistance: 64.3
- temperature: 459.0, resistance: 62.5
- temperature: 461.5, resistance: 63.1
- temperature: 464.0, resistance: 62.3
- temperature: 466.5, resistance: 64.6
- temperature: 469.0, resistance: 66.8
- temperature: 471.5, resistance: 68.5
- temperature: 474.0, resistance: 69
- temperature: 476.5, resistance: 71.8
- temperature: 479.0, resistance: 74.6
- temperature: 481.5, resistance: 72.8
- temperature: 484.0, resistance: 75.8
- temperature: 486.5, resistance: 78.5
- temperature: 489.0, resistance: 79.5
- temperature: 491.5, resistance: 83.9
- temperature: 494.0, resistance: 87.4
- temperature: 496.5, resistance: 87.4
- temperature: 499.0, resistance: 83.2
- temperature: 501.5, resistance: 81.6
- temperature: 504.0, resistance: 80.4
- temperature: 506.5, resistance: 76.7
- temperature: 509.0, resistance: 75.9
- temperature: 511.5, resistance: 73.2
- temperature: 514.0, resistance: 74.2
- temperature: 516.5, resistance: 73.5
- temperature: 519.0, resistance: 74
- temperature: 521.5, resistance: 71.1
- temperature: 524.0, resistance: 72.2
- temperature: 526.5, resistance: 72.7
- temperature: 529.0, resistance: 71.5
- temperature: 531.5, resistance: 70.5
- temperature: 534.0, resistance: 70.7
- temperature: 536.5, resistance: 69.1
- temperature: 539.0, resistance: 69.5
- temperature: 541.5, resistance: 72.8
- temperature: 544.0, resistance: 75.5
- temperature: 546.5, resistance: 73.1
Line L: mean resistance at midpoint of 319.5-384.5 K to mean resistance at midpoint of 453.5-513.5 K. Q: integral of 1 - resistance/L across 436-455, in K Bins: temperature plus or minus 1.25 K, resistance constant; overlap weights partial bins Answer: 2.0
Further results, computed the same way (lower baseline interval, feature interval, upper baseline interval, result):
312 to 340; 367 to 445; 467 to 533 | 8.7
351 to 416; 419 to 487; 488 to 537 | 3.0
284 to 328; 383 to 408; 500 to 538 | 1.6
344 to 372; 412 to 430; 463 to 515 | 1.8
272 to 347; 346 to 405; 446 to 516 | 1.7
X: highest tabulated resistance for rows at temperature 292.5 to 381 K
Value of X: 66.3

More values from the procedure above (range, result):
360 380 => 63.3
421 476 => 69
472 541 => 87.4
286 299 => 49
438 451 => 65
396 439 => 64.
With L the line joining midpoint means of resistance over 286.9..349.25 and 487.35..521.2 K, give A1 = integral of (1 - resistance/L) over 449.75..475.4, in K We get 3.24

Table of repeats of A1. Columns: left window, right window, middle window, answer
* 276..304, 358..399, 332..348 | -3.3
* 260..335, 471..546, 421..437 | 0.9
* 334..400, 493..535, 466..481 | 0.5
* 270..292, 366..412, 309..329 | -1.7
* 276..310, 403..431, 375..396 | 0.6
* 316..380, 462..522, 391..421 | 3.8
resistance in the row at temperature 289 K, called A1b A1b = 46.7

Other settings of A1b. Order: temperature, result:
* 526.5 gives 72.7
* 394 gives 56.7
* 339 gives 63.8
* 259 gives 50.3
